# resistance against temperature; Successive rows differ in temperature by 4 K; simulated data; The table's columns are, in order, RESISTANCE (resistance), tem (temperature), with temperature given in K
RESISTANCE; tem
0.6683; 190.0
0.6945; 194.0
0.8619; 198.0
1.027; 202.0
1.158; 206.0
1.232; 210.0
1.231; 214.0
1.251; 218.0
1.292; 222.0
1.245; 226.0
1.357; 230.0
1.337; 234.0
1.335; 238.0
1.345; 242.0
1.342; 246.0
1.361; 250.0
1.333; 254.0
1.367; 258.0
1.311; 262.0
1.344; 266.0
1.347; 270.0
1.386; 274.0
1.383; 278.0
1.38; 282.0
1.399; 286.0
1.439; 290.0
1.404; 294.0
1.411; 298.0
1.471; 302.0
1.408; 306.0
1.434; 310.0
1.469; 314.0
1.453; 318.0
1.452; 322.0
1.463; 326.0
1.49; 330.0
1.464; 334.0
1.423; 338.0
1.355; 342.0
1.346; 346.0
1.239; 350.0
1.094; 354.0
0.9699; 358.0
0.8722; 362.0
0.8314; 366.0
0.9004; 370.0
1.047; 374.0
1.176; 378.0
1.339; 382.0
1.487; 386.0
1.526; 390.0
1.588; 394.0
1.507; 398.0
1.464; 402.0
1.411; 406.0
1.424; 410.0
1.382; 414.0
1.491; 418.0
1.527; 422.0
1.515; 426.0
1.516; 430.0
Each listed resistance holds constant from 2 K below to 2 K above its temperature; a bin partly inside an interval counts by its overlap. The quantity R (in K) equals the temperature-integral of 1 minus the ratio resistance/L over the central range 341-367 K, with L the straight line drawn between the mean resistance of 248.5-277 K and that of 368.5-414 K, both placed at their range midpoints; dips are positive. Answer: 4.9 K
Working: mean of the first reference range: 1.35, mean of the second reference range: 1.36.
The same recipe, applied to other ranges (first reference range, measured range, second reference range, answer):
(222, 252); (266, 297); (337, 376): -3.6 K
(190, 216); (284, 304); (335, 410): -4.9 K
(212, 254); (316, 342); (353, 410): -3.8 K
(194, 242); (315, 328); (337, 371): -3.7 K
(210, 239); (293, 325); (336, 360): -4.8 K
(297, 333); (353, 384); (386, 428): 9.4 K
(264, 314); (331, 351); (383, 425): 0.8 K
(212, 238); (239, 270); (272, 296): 0.0 K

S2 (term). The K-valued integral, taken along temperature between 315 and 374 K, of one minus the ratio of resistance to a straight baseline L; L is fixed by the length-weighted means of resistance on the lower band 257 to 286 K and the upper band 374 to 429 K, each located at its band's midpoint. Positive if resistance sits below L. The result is 6.9 K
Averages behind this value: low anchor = 1.36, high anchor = 1.44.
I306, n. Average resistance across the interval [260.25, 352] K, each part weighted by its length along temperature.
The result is 1.4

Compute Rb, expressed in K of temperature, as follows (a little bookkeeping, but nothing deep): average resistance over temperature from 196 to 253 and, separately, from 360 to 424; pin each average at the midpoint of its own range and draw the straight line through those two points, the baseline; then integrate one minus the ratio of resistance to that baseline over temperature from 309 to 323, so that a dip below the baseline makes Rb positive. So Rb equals -1.9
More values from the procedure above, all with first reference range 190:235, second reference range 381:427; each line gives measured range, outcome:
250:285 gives -3.7 K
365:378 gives 4.1 K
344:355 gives 1.1 K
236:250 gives -1.9 K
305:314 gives -0.9 K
